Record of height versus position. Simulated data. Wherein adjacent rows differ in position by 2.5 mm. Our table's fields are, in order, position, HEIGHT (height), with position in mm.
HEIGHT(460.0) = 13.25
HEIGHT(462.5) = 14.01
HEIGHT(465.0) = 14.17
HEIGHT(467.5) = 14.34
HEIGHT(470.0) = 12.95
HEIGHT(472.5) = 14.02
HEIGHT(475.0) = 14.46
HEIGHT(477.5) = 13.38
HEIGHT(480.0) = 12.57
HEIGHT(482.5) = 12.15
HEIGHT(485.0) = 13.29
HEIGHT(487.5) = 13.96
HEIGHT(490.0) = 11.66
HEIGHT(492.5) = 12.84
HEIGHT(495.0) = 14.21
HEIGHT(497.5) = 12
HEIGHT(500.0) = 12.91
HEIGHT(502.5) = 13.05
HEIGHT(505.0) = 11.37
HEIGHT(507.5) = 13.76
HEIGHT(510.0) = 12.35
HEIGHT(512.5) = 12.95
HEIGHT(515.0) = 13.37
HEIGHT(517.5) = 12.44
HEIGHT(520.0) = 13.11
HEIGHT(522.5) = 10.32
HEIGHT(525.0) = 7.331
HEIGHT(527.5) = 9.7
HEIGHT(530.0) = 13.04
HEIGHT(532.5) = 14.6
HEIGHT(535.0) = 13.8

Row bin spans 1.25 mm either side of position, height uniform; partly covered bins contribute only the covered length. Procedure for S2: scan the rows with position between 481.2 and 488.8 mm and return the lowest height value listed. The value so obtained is 12.15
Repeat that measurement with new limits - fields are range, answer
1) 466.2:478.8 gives 12.95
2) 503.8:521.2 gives 11.37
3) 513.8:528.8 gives 7.331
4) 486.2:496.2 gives 11.66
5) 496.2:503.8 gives 12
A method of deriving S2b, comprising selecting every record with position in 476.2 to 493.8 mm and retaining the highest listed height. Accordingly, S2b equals 13.96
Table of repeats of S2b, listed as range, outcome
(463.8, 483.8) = 14.46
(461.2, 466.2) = 14.17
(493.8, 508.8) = 14.21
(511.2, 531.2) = 13.37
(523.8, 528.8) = 9.7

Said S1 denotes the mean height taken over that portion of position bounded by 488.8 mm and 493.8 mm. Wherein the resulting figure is 12.3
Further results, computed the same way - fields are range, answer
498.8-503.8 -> 13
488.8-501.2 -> 12.7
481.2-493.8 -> 12.8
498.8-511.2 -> 12.7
